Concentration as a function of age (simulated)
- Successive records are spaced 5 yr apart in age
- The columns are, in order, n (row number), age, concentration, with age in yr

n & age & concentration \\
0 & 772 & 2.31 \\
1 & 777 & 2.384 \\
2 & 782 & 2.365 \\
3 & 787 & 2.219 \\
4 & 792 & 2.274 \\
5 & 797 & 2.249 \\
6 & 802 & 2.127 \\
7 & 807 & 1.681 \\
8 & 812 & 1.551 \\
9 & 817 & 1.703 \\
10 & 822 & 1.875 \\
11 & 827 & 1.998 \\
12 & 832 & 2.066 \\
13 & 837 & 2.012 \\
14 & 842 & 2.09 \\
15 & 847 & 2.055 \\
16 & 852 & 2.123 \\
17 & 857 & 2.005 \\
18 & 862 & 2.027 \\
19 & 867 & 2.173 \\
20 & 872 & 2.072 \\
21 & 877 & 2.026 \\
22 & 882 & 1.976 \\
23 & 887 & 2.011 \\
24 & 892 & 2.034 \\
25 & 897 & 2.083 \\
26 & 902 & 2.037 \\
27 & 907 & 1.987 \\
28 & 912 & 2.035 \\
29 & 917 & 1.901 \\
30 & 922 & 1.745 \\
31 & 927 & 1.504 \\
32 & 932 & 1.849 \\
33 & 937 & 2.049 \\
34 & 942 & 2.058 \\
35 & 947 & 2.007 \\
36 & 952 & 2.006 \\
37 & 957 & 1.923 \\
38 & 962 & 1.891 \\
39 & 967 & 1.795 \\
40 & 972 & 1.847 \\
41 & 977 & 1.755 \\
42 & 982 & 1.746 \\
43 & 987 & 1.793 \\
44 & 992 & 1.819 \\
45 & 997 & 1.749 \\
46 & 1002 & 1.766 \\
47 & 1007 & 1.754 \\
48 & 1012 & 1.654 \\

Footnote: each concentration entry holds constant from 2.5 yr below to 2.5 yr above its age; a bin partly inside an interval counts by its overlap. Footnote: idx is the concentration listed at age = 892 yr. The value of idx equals 2.034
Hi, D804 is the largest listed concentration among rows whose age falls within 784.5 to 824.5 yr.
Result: 2.274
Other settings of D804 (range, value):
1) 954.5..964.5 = 1.923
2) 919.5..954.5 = 2.058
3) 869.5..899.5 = 2.083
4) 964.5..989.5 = 1.847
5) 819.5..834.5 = 2.066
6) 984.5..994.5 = 1.819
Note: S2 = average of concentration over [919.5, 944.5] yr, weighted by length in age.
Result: 1.84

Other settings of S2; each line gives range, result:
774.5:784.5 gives 2.37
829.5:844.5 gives 2.06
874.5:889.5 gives 2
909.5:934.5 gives 1.81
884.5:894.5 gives 2.02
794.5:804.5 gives 2.19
